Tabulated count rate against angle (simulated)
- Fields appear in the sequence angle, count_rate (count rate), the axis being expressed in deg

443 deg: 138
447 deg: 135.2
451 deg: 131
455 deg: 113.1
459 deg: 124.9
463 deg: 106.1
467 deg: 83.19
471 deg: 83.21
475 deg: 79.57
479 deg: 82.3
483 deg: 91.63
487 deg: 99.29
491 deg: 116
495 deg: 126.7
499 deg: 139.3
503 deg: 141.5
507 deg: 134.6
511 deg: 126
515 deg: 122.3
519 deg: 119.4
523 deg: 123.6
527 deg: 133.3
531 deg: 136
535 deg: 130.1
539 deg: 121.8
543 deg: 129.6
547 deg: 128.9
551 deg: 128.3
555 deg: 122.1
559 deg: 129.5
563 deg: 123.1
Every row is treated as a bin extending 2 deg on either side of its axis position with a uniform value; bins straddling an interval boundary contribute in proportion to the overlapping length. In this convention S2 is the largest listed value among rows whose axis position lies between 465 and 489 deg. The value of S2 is 99.29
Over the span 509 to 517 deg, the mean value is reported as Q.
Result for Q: 124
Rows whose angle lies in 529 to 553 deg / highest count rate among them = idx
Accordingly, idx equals 136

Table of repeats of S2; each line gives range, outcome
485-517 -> 141.5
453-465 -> 124.9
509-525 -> 126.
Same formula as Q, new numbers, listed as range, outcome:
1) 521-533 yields 131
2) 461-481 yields 86.9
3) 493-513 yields 134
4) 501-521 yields 129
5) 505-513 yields 130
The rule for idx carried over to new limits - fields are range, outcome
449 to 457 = 131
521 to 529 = 133.3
